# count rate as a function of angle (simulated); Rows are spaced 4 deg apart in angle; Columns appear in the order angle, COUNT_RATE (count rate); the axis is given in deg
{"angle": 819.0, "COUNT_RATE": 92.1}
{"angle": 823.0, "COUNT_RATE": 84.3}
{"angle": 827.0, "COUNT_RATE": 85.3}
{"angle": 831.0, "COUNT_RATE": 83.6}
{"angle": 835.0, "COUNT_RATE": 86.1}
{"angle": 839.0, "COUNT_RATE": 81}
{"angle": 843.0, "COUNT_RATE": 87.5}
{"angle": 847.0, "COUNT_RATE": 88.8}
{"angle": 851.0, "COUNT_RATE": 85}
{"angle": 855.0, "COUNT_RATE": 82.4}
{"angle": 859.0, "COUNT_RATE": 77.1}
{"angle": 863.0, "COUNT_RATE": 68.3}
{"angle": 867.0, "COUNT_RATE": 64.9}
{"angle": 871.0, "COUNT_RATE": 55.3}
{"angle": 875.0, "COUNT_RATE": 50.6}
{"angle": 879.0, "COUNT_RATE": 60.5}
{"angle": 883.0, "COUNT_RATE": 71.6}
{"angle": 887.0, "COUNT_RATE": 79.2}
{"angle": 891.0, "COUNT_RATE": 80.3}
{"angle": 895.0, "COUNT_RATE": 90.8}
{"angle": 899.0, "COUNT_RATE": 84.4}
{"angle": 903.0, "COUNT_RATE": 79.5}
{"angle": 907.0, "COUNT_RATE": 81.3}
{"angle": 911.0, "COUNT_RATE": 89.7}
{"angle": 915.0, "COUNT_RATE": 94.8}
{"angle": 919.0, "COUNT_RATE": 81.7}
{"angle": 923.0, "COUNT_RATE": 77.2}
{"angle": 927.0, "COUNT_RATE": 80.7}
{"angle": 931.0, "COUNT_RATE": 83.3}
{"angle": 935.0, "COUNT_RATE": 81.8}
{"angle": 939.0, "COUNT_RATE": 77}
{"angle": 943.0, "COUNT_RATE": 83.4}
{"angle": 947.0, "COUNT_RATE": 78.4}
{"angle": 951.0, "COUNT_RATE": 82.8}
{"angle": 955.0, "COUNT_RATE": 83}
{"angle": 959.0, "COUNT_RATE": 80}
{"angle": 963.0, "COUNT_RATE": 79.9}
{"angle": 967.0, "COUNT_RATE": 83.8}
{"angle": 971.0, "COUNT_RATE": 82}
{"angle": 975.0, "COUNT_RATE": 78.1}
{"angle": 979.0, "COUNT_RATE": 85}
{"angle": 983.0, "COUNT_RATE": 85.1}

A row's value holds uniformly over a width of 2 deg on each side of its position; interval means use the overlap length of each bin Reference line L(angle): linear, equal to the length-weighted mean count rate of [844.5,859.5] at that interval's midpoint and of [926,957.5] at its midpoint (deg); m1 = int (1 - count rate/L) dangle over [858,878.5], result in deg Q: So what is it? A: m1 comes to 5.2 deg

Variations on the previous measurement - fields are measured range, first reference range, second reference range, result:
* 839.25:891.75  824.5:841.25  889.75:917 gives 7.19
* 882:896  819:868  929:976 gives 0.22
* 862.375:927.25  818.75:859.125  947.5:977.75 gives 5.65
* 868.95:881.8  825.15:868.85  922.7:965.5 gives 3.88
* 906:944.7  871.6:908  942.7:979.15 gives -2.63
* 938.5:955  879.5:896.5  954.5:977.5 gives -0.12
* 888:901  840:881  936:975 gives -1.61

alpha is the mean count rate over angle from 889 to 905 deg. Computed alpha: 83.8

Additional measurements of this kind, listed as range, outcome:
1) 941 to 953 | 81.5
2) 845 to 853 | 86.9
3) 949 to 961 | 81.9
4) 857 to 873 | 66.4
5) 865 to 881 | 57.8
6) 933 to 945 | 80.7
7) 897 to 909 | 81.7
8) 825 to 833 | 84.4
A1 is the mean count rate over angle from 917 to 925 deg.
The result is 79.5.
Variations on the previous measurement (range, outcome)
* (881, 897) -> 80.5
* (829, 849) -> 85.4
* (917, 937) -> 80.9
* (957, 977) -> 80.8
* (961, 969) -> 81.8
